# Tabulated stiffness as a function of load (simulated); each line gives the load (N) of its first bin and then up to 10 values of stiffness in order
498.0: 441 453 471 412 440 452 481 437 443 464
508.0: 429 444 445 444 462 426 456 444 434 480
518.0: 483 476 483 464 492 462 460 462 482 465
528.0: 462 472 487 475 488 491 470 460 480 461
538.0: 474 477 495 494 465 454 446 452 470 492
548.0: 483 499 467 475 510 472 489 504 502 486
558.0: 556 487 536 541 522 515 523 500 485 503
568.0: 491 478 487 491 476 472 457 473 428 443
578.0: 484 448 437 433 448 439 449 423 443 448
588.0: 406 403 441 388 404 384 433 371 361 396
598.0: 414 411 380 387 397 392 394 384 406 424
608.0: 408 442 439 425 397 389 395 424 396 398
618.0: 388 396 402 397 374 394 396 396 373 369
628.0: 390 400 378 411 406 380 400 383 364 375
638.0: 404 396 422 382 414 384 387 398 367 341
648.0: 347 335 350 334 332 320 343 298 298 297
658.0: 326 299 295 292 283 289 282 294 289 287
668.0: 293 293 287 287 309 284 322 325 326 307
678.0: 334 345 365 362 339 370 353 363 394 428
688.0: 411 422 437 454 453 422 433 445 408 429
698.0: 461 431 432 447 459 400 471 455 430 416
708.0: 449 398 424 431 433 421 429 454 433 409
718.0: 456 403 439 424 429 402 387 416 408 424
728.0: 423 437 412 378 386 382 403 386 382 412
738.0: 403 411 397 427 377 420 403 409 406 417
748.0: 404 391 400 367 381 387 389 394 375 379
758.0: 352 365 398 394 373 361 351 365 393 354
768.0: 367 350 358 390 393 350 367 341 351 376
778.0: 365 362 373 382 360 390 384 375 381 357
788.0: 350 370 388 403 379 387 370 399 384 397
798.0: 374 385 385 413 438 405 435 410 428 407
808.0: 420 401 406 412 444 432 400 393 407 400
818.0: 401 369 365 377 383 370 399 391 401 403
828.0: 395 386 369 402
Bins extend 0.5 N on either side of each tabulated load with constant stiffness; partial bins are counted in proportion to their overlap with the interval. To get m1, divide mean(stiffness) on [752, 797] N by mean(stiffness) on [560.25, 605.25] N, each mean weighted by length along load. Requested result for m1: 0.84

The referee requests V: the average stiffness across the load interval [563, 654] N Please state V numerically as 411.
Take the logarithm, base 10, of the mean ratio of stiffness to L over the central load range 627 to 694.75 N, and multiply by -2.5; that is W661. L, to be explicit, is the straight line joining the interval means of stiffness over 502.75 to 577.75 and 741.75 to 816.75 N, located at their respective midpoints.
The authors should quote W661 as 0.21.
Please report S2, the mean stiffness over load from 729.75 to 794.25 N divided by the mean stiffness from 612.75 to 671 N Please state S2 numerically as 1.1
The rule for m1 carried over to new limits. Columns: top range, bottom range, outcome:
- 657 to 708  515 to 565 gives 0.76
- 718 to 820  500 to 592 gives 0.84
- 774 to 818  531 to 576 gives 0.80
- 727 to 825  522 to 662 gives 0.91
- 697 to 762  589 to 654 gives 1.05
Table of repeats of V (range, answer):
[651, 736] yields 380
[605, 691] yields 362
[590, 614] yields 402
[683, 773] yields 406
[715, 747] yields 410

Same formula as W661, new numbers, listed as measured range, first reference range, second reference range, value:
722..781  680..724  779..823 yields 0.06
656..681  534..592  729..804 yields 0.36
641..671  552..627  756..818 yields 0.29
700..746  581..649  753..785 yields -0.10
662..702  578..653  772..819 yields 0.09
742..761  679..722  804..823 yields 0.06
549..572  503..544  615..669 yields -0.16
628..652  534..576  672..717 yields 0.15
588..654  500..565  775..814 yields 0.15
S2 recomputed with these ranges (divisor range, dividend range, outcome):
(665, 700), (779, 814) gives 1.08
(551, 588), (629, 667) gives 0.73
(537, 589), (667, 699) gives 0.78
